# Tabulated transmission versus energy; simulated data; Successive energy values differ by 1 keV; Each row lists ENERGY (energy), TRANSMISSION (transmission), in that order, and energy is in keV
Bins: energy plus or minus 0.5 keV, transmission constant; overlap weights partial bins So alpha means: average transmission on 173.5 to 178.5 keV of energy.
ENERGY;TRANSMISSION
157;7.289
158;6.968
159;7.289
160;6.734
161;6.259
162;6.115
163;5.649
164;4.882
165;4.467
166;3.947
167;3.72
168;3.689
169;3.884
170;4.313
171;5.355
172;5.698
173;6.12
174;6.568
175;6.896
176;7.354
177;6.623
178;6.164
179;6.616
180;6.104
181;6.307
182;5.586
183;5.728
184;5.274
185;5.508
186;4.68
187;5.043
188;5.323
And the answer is 6.72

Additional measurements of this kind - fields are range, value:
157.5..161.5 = 6.81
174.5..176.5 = 7.12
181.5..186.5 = 5.36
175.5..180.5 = 6.57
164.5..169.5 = 3.94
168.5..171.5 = 4.52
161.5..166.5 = 5.01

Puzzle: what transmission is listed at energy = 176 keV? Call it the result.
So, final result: 7.354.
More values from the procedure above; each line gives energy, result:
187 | 5.043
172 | 5.698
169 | 3.884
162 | 6.115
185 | 5.508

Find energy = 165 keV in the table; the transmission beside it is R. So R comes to 4.467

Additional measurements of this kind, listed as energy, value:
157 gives 7.289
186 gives 4.68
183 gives 5.728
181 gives 6.307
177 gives 6.623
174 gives 6.568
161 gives 6.259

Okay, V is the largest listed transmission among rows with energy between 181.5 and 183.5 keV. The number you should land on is 5.728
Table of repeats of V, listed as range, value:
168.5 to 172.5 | 5.698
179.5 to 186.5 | 6.307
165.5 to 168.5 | 3.947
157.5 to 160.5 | 7.289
